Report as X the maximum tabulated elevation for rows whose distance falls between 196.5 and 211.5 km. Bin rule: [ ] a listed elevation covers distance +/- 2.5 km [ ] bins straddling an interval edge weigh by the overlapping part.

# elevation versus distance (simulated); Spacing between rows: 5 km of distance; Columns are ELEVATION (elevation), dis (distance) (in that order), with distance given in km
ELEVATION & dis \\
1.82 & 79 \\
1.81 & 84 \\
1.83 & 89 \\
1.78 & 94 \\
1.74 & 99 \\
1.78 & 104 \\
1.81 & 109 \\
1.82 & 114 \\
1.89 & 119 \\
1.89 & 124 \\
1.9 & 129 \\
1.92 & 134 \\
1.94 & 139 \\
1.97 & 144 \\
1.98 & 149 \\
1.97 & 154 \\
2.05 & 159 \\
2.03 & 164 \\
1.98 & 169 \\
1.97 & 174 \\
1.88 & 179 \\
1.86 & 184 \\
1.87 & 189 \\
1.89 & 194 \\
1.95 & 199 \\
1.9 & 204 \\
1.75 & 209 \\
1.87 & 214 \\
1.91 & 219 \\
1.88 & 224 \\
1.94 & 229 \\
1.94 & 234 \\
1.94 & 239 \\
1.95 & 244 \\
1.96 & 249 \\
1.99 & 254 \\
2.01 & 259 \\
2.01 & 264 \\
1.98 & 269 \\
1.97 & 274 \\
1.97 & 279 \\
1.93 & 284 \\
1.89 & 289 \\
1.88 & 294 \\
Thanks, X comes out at 1.95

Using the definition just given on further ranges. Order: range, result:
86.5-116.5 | 1.83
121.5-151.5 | 1.98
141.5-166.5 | 2.05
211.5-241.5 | 1.94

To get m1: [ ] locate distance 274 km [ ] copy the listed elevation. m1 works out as 1.97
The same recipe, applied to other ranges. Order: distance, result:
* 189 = 1.87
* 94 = 1.78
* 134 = 1.92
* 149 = 1.98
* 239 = 1.94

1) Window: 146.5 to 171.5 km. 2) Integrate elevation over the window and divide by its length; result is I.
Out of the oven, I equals 2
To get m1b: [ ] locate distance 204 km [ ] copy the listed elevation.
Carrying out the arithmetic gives 1.9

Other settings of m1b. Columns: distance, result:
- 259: 2.01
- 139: 1.94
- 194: 1.89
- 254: 1.99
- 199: 1.95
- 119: 1.89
